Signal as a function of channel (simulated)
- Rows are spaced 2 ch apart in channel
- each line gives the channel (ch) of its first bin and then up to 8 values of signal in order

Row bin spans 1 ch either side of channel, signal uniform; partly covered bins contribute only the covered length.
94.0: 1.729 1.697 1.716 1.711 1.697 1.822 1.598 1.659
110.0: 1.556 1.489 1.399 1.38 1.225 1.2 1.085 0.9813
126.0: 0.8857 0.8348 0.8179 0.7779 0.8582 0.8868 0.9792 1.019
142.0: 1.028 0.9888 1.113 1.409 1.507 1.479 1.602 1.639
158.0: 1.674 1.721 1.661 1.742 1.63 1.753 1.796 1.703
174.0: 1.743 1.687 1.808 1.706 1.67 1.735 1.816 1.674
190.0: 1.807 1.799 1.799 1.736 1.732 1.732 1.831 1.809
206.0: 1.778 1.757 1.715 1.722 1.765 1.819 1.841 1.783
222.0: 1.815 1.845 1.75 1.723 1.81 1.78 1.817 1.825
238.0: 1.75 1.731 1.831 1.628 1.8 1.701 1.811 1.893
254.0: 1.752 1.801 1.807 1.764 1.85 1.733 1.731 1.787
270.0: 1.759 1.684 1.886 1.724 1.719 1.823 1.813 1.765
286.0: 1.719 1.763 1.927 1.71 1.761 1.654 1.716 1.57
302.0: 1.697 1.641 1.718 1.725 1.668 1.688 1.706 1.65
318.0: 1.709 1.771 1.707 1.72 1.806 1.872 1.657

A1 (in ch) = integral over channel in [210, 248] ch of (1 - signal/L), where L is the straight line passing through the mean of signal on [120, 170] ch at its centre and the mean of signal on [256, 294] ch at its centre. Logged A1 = -4.36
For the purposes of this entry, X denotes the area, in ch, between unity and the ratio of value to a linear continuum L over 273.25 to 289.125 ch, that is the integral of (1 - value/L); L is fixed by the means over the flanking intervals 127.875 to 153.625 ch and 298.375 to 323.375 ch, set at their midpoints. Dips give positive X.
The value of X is -2.0 ch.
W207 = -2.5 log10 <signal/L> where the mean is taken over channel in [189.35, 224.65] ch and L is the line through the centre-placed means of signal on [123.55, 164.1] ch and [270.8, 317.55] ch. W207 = -0.241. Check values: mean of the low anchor 1.21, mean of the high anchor 1.73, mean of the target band 1.78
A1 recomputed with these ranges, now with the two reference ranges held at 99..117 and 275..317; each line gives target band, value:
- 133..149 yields 5.7 ch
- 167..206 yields -2.6 ch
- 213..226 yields -1.1 ch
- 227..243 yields -1.0 ch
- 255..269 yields -0.7 ch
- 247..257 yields -0.6 ch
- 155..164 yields -0.3 ch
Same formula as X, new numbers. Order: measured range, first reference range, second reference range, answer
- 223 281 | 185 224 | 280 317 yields -1.0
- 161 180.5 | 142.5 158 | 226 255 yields -3.2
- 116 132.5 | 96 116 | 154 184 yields 6.4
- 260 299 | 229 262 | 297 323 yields -0.7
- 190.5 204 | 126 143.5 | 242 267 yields -4.2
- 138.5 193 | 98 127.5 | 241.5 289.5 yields -1.6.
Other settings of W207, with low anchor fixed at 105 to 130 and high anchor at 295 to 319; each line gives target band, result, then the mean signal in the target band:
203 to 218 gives -0.21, 1.77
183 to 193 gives -0.24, 1.77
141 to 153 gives 0.06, 1.25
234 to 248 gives -0.15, 1.76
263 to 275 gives -0.11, 1.76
